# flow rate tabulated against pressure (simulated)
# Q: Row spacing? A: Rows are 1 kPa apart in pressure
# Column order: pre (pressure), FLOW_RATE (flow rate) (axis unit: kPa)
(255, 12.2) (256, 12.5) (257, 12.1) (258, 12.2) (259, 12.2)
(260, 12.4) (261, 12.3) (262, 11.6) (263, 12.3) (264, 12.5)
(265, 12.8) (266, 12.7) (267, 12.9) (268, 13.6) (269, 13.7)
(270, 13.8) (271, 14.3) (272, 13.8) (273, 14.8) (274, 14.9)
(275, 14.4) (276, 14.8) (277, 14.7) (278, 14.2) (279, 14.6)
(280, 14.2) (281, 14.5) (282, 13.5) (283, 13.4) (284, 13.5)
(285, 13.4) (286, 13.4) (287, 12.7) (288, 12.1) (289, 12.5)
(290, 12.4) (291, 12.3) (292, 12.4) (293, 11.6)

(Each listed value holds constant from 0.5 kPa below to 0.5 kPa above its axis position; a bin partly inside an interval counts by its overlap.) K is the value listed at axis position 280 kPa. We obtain 14.2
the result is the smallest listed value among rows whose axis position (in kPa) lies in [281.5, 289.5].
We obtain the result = 12.1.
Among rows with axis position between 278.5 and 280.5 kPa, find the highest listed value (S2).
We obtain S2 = 14.6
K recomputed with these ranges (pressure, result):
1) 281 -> 14.5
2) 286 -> 13.4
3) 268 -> 13.6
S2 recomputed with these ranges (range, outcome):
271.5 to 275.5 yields 14.9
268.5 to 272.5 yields 14.3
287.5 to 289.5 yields 12.5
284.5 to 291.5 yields 13.4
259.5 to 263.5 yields 12.4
